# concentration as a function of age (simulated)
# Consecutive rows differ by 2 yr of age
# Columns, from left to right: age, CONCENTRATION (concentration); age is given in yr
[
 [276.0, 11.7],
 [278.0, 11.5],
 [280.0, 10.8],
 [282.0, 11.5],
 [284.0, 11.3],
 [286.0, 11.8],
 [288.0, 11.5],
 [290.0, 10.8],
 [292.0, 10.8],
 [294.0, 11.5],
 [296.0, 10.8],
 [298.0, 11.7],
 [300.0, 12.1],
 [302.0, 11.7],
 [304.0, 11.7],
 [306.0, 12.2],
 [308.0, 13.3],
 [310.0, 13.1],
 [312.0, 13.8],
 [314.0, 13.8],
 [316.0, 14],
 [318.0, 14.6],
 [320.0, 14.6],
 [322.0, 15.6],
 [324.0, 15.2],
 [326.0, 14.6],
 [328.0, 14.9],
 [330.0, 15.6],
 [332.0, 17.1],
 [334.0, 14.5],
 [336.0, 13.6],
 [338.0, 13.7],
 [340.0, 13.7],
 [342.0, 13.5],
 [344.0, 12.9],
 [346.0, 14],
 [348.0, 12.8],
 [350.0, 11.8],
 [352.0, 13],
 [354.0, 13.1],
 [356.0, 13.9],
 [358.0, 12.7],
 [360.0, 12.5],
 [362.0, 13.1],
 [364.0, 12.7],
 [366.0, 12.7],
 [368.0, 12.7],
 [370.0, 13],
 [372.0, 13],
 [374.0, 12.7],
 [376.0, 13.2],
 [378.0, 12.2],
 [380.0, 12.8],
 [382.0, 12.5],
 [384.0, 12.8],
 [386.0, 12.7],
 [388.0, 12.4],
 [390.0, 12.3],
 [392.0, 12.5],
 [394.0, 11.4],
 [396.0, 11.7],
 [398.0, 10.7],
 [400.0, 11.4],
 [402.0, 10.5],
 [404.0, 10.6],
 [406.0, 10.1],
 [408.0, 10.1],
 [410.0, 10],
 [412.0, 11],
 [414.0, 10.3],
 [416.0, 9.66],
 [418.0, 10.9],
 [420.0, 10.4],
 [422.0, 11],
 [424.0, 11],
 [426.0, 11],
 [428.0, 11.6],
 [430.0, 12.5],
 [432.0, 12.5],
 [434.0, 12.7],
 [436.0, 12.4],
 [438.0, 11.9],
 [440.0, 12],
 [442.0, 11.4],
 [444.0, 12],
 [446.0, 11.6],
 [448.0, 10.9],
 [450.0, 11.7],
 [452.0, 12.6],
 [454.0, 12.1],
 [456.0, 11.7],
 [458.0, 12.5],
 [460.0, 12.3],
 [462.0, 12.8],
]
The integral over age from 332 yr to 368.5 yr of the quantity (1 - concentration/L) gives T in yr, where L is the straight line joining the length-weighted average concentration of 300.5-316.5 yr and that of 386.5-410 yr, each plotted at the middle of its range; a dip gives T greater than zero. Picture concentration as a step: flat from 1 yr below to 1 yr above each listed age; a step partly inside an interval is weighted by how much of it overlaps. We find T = -3.5 yr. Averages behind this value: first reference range 12.9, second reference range 11.2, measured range 13.3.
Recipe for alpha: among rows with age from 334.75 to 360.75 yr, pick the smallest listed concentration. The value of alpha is 11.8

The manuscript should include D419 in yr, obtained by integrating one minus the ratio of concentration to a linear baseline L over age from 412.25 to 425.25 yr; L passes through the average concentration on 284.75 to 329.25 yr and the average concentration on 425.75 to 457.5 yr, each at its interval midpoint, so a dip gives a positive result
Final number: 1.64 yr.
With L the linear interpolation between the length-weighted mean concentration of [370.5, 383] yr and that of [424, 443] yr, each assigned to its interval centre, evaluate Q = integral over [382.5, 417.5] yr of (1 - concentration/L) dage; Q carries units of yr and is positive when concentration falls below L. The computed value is 3.5 yr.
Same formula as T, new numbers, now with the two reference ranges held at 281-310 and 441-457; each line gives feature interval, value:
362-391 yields -2.5 yr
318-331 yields -3.7 yr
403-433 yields 2.3 yr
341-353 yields -1.3 yr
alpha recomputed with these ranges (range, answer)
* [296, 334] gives 10.8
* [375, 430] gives 9.66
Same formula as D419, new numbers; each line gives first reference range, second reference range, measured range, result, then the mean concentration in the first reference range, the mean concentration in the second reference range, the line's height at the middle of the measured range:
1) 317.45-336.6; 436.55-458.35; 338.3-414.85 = 8.4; 15.1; 11.8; 13.7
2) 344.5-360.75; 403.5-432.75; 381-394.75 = -0.7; 13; 10.8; 11.8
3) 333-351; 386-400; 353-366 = -0.1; 13.4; 11.9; 12.9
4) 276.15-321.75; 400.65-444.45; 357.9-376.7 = -1.9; 12.3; 11.2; 11.7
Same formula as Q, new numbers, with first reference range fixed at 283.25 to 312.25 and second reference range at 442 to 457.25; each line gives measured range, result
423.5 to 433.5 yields 0.0 yr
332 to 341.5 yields -1.9 yr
